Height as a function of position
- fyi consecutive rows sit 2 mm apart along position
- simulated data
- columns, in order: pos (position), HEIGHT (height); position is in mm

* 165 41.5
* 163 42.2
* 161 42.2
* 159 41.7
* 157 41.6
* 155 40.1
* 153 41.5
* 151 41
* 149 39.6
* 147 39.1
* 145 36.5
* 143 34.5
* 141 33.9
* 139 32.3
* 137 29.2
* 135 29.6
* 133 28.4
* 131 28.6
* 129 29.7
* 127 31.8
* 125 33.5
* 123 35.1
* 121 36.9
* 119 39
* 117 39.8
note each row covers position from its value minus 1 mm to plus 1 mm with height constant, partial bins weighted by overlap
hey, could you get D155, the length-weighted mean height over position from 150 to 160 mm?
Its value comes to 41.2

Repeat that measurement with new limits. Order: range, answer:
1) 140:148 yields 36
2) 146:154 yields 40.3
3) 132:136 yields 29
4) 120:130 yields 33.4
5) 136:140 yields 30.8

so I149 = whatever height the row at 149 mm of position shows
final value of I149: 39.6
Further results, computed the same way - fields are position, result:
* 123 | 35.1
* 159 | 41.7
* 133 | 28.4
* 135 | 29.6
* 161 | 42.2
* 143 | 34.5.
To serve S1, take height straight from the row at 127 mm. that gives 31.8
